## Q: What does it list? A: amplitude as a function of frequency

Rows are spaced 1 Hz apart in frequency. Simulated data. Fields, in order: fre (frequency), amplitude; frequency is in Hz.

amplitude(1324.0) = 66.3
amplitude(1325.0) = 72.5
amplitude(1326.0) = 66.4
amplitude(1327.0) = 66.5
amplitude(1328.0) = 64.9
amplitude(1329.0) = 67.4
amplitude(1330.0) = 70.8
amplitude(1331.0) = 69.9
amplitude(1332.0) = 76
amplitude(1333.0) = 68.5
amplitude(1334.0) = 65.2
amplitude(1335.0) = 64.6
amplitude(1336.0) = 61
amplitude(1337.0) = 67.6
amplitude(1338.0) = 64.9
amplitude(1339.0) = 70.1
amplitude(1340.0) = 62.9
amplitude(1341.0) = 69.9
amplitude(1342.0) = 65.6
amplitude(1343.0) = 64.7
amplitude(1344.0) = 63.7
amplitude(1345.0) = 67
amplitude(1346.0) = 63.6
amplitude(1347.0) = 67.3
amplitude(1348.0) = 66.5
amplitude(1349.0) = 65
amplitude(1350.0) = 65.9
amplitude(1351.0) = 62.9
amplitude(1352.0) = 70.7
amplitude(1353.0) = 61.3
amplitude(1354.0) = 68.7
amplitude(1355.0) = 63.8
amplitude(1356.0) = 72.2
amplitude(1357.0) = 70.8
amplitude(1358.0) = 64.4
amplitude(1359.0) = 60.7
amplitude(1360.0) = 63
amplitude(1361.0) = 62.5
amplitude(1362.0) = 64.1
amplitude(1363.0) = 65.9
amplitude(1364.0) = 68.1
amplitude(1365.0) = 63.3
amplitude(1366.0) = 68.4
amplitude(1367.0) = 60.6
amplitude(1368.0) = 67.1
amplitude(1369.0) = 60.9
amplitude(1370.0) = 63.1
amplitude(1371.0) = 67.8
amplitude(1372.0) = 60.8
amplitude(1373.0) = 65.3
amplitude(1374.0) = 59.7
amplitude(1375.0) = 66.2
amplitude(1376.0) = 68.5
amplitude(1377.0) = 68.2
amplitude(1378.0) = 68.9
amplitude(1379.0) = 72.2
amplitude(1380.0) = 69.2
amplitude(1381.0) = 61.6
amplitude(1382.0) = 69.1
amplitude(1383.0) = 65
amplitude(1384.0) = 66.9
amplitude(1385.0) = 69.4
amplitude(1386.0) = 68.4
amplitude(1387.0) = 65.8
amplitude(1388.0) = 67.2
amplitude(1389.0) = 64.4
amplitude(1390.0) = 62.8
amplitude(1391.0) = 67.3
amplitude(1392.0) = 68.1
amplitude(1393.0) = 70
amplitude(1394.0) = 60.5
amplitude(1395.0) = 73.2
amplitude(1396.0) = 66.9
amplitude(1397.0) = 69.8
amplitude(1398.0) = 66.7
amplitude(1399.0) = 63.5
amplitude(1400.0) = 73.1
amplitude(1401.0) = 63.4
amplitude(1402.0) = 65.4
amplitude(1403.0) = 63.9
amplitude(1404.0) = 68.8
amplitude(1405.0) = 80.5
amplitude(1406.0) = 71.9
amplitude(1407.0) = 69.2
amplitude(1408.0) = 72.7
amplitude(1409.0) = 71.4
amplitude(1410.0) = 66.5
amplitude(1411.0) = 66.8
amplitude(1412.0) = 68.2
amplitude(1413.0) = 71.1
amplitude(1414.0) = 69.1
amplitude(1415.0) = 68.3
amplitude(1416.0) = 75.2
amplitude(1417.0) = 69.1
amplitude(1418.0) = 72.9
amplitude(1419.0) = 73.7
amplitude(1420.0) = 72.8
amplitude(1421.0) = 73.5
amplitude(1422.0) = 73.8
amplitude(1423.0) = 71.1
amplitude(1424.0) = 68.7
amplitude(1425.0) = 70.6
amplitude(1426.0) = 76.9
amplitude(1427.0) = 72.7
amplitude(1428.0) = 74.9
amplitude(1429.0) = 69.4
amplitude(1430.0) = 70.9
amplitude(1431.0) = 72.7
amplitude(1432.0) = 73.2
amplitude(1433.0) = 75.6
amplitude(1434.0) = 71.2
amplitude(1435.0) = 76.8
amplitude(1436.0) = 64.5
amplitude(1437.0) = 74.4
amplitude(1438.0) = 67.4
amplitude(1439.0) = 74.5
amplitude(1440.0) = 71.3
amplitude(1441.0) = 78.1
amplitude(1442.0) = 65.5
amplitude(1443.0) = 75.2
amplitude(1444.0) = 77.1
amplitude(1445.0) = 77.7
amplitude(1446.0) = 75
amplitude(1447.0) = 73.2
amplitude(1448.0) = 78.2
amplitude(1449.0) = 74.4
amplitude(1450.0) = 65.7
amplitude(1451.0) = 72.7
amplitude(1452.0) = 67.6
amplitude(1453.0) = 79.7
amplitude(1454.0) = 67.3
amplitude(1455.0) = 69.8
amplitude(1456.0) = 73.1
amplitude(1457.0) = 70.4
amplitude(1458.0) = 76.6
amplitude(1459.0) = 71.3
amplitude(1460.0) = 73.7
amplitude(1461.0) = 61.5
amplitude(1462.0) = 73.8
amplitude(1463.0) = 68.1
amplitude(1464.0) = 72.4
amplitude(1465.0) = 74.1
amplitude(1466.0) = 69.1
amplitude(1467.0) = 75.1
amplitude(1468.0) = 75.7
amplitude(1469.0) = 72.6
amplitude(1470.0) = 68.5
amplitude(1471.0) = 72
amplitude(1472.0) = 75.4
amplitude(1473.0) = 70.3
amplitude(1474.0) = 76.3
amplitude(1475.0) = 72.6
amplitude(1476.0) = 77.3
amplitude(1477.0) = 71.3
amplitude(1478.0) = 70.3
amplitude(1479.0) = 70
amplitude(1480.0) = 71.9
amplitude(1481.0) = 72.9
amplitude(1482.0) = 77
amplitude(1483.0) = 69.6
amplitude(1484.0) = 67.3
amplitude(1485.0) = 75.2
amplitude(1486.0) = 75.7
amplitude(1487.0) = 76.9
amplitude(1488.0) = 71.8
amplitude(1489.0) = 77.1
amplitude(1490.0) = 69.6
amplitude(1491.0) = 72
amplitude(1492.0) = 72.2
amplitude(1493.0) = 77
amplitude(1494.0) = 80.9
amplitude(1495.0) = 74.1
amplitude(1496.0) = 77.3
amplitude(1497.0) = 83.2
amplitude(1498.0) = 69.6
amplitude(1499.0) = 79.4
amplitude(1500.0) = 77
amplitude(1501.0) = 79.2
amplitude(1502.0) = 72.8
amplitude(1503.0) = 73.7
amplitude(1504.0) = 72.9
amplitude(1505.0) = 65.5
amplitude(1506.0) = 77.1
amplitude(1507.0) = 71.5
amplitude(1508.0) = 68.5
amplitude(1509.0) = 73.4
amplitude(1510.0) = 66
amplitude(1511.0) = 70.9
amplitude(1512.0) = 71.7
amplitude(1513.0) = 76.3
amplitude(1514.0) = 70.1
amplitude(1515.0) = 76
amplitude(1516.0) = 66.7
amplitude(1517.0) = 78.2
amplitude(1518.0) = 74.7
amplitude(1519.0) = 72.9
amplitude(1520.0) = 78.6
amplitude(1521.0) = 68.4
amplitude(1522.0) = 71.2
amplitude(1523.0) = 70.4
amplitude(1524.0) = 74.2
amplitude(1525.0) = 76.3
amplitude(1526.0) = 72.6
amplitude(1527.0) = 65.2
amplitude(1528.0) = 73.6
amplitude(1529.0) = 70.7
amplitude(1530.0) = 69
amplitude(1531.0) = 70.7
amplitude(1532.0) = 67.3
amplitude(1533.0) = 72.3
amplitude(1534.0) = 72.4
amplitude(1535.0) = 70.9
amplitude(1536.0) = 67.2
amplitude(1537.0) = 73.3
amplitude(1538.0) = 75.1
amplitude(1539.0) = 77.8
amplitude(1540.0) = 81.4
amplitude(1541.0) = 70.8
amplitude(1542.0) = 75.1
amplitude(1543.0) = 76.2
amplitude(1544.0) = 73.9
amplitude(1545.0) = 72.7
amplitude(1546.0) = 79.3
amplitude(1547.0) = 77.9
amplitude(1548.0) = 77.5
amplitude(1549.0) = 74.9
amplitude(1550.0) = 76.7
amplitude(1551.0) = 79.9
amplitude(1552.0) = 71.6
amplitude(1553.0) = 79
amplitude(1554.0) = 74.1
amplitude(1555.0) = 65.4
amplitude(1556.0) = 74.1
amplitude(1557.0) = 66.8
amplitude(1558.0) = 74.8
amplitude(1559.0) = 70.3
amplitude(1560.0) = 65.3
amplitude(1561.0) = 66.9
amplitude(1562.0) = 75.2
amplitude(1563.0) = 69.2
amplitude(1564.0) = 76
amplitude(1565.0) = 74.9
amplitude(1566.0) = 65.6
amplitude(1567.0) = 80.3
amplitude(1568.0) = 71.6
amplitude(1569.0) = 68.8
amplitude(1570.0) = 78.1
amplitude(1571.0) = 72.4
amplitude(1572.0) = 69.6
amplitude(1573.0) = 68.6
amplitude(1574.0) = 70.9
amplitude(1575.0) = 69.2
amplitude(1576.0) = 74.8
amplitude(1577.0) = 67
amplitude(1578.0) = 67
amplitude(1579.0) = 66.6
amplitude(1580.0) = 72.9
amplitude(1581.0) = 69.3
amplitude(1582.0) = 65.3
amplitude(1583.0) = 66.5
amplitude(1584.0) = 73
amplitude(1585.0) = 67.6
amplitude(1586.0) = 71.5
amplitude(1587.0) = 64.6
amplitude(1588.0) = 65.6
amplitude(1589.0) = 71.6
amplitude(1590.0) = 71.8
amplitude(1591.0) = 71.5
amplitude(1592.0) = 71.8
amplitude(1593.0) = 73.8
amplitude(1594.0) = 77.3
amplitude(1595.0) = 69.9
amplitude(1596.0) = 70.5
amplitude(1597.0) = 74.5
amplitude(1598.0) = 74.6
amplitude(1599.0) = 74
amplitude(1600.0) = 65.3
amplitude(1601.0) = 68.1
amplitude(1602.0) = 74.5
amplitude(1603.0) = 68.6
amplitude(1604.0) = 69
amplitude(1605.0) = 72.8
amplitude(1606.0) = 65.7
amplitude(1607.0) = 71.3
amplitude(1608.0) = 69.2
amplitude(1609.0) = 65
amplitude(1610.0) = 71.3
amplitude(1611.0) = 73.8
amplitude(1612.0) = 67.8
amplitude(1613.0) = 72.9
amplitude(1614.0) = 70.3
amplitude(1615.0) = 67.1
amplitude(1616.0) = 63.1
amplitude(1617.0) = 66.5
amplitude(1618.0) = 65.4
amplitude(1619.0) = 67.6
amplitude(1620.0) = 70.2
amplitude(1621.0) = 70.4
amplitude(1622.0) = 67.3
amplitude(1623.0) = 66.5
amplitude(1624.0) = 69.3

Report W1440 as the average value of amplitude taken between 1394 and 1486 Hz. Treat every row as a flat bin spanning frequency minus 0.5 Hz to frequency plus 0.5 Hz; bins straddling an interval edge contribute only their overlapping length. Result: 71.6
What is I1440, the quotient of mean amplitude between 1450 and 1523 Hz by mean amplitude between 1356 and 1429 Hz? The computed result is 1.1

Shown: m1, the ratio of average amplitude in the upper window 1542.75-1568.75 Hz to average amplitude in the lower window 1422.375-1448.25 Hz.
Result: 1.01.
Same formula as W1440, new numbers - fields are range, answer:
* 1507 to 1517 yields 71.4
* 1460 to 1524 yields 73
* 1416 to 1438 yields 72.3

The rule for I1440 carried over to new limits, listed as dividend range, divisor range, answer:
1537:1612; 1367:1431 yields 1.05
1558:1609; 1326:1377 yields 1.07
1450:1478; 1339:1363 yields 1.10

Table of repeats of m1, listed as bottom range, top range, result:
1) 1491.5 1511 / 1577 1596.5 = 0.94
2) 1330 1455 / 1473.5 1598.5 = 1.06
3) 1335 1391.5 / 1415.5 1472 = 1.10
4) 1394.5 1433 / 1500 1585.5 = 1.02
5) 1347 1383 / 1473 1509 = 1.12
